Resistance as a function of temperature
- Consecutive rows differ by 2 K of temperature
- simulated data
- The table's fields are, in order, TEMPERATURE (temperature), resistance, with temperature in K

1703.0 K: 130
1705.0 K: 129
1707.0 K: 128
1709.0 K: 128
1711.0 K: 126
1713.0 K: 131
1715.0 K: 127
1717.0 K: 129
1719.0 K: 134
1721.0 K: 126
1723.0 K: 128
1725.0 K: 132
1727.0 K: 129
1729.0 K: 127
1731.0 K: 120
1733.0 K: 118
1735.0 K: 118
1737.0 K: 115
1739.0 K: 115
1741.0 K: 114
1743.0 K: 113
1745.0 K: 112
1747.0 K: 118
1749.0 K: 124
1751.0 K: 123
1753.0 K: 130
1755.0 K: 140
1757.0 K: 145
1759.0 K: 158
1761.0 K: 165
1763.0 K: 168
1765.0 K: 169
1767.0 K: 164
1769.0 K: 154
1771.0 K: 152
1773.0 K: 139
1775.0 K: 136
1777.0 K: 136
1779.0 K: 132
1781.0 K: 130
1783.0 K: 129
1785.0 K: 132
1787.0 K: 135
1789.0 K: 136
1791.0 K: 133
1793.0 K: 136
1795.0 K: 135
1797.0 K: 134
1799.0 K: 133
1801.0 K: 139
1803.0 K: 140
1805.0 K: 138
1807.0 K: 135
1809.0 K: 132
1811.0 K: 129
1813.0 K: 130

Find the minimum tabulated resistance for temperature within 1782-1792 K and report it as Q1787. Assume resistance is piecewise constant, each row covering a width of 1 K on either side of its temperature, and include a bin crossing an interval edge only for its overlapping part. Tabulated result 129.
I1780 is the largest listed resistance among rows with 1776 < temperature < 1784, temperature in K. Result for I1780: 136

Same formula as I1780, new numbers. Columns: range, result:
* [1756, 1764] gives 168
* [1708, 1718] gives 131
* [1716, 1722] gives 134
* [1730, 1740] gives 120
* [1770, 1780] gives 152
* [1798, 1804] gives 140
